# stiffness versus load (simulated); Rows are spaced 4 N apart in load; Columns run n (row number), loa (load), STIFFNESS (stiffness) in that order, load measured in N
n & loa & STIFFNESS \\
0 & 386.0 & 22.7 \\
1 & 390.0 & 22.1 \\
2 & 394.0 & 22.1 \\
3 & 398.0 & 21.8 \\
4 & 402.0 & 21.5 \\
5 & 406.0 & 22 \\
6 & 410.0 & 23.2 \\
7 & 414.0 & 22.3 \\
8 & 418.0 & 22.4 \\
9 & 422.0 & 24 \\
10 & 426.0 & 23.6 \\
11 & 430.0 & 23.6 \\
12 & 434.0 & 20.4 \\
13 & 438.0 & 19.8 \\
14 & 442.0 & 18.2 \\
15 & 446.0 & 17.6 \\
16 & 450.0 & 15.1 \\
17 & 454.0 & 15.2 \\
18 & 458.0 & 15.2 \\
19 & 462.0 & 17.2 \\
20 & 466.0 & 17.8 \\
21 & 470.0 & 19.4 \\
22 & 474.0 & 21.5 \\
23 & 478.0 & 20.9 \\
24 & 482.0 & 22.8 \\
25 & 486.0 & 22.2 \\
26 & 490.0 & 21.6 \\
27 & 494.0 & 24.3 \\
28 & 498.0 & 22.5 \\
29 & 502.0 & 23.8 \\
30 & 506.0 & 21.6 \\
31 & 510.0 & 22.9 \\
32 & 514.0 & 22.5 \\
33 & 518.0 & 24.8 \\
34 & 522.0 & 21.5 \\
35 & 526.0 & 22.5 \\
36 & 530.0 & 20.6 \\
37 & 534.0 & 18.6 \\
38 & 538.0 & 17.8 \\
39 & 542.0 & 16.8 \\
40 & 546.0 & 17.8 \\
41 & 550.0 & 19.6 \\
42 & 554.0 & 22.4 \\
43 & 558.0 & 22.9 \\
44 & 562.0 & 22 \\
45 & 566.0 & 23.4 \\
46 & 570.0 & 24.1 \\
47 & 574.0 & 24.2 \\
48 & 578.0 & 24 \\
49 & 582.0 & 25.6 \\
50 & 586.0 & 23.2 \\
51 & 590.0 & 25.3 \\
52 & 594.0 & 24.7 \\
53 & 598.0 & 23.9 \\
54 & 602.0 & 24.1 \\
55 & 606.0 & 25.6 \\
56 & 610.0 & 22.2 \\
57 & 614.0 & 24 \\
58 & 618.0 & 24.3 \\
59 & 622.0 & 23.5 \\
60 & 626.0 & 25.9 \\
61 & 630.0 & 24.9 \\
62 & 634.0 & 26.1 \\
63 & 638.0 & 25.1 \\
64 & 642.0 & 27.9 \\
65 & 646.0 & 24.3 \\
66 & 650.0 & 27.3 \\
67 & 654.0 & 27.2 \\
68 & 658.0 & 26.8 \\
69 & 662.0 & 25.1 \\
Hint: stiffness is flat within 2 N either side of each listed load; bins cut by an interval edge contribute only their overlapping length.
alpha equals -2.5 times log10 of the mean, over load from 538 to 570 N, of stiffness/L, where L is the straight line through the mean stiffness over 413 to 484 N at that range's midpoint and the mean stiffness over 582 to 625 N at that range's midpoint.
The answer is 0.10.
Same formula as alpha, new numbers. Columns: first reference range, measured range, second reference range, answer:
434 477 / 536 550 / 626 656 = 0.22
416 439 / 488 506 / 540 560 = -0.09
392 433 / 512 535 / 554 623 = 0.07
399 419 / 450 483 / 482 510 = 0.22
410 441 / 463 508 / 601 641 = 0.07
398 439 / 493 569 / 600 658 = 0.11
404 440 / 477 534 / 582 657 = 0.05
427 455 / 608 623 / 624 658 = 0.08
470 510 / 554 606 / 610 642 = 0.00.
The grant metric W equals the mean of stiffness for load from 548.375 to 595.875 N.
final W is 23.5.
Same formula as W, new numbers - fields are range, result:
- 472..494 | 22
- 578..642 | 24.6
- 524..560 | 19.9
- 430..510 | 20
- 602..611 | 24.1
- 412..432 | 23.2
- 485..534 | 22.4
